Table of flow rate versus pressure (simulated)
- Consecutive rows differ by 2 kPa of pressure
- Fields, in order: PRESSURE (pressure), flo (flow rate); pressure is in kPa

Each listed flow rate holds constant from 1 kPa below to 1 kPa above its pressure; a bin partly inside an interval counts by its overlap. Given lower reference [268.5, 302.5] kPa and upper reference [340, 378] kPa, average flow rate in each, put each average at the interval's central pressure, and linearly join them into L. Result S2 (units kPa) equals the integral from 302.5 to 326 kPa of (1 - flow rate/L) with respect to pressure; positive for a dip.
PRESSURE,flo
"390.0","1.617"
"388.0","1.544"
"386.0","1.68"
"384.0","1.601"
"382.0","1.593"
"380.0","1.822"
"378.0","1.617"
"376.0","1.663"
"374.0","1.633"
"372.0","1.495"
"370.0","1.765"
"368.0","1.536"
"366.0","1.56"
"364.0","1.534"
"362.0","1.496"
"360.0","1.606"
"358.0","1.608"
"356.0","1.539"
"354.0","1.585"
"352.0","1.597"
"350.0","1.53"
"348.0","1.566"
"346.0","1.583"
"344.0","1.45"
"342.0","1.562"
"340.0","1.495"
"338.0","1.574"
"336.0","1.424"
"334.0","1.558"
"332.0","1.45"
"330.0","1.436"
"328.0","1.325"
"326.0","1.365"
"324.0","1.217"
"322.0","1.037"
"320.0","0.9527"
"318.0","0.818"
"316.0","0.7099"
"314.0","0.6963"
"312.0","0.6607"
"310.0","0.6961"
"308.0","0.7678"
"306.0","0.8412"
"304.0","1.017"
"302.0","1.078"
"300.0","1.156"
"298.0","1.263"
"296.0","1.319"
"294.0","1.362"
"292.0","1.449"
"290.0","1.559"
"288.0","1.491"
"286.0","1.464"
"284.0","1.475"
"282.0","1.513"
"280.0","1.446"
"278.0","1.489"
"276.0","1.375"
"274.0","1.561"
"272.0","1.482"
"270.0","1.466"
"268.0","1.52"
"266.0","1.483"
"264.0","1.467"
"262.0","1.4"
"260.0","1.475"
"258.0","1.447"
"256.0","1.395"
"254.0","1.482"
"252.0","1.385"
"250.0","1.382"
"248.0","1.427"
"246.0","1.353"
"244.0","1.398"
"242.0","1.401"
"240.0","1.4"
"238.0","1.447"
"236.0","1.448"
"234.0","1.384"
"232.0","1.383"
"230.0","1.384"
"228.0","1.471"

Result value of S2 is 9.5 kPa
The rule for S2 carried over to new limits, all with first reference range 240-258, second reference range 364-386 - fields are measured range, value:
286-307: 3.2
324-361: 1.5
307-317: 5.3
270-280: -0.2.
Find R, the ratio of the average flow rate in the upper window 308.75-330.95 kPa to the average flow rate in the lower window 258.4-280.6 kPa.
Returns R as 0.7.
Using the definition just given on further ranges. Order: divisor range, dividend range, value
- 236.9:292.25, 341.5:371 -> 1.08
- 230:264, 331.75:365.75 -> 1.09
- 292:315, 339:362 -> 1.54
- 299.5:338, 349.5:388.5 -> 1.49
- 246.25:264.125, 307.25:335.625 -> 0.74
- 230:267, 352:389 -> 1.13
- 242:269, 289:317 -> 0.73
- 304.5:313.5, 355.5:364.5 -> 2.07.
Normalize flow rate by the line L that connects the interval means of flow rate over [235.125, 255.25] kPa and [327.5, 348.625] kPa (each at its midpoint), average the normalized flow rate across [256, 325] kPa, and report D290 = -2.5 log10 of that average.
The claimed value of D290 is 0.17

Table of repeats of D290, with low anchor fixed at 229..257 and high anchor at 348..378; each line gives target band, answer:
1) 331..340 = 0.029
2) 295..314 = 0.477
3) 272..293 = -0.014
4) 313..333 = 0.354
